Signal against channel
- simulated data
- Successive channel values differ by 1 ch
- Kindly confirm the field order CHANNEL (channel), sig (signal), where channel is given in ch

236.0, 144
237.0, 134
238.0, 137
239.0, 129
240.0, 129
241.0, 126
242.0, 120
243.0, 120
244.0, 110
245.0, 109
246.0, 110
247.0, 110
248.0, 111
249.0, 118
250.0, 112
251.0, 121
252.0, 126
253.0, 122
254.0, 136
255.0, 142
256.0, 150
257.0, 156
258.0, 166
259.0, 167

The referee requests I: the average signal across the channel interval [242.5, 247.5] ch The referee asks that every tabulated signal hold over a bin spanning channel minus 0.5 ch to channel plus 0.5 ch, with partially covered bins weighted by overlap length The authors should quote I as 112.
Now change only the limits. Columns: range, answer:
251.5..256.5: 135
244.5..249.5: 112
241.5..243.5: 120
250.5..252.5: 124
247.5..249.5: 114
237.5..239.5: 133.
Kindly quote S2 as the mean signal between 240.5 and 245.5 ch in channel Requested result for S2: 117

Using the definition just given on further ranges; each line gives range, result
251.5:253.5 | 124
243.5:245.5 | 110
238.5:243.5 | 125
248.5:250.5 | 115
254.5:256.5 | 146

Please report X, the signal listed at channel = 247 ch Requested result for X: 110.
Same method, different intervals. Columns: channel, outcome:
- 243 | 120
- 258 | 166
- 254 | 136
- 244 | 110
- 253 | 122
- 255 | 142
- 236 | 144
